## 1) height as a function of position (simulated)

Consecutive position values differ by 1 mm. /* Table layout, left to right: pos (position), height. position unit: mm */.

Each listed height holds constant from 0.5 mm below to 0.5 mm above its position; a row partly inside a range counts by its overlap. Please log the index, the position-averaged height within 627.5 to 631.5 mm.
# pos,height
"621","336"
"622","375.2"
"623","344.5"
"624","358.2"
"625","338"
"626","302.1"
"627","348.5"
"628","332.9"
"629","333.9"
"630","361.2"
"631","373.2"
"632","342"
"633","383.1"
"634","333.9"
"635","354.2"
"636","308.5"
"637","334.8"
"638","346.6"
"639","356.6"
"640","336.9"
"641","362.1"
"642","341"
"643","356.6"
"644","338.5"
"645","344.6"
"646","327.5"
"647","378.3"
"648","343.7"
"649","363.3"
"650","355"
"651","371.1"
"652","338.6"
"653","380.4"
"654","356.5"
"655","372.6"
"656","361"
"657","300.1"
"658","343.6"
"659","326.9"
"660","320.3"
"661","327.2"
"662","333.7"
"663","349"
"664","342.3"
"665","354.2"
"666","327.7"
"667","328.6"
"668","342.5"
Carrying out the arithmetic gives 350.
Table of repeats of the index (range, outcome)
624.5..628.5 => 330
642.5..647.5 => 349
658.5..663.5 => 331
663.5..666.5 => 341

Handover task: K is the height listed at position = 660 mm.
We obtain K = 320.3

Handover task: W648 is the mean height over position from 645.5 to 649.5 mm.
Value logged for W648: 353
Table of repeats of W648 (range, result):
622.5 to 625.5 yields 347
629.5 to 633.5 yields 365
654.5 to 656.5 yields 367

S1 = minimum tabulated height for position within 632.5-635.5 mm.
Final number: 333.9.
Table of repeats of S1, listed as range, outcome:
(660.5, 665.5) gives 327.2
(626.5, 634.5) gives 332.9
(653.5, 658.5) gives 300.1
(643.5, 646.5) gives 327.5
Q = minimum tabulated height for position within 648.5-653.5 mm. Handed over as 338.6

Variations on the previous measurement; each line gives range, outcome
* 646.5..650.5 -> 343.7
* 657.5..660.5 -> 320.3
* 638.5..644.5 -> 336.9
